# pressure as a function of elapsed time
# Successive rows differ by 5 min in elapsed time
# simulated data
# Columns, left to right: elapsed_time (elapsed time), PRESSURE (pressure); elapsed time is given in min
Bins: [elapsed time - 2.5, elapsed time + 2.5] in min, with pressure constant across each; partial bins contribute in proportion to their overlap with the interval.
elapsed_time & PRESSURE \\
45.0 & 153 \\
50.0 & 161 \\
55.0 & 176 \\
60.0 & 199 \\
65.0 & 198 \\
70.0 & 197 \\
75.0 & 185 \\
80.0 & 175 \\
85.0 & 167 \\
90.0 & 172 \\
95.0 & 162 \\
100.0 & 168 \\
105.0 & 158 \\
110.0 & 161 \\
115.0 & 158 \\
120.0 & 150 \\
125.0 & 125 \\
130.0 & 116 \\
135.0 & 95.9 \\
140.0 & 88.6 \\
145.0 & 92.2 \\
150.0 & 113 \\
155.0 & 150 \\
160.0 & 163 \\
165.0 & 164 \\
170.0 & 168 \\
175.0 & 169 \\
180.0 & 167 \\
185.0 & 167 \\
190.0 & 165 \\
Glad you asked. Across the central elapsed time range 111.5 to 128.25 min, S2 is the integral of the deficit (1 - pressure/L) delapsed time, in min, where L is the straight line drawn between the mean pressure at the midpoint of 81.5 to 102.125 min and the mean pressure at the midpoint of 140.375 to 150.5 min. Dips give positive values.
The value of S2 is -1.6 min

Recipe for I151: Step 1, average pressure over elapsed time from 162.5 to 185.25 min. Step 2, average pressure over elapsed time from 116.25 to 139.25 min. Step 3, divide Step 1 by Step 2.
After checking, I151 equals 1.38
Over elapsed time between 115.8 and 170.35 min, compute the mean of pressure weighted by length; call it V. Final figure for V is 129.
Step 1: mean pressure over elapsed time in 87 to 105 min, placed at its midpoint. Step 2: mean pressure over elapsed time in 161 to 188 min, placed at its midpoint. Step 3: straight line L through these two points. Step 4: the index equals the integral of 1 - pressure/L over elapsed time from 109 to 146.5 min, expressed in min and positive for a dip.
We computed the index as 9.8 min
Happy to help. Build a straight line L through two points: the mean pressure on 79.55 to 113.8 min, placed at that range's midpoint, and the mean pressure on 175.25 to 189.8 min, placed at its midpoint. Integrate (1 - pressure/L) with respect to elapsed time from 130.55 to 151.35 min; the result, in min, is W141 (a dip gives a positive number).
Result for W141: 8.5 min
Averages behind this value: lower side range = 165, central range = 98.3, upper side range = 167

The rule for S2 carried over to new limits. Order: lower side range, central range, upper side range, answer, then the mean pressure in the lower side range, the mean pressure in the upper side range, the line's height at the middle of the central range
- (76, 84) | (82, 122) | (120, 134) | -3.2 min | 175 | 123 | 151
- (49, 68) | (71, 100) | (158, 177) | 1.2 min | 186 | 166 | 181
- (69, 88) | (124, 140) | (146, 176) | 5.3 min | 180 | 151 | 161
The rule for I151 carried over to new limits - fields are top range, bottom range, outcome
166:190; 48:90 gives 0.92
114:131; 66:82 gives 0.73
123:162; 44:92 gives 0.65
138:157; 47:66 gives 0.61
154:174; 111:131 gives 1.16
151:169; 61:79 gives 0.81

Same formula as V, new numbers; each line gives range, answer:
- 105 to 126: 151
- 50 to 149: 154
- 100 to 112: 161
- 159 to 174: 166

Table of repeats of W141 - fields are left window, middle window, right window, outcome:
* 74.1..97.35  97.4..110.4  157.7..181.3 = 0.6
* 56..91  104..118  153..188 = 1.4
